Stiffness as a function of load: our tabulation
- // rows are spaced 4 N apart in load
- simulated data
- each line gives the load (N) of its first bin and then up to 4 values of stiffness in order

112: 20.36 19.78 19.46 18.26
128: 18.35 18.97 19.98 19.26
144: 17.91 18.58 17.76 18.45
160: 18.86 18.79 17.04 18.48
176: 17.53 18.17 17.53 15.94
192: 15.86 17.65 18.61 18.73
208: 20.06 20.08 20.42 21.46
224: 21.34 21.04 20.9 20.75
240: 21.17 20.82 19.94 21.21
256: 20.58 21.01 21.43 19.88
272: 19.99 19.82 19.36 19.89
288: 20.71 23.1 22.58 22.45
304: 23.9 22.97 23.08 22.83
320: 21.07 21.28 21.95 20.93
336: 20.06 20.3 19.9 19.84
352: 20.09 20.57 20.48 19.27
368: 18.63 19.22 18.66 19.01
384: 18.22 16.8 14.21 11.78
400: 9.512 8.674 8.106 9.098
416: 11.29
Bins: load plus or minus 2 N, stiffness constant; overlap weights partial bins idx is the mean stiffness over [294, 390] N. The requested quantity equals 20.6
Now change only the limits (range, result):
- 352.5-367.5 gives 20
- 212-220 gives 20.6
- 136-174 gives 18.4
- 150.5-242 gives 19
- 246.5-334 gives 21.4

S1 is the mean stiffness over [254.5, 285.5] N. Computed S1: 20.2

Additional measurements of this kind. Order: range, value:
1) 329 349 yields 20.3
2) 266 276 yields 19.9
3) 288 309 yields 22.8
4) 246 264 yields 20.8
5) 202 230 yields 20.4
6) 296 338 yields 22.1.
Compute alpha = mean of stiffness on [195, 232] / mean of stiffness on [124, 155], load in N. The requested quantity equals 1.07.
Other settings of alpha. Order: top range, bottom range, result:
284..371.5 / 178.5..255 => 1.08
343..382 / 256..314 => 0.91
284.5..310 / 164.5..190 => 1.28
